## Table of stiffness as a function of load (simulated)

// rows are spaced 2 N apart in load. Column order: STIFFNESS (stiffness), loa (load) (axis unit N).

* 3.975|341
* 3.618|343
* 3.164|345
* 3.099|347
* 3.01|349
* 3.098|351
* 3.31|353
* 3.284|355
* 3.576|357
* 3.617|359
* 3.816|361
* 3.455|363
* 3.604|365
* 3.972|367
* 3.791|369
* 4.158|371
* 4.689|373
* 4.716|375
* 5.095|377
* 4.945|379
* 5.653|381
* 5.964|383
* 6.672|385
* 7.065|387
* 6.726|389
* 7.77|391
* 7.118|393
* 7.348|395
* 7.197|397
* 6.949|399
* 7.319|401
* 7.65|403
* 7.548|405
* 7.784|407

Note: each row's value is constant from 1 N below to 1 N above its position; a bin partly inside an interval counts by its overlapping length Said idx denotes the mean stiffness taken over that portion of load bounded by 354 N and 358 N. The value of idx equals 3.43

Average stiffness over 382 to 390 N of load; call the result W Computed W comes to 6.61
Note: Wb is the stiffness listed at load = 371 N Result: 4.158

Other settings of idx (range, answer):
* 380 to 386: 6.1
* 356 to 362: 3.67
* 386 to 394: 7.17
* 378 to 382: 5.3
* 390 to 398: 7.36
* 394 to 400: 7.16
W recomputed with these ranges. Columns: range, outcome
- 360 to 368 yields 3.71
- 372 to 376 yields 4.7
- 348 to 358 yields 3.26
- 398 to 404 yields 7.31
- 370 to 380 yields 4.72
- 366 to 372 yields 3.97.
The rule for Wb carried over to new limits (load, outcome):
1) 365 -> 3.604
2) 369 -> 3.791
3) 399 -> 6.949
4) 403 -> 7.65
